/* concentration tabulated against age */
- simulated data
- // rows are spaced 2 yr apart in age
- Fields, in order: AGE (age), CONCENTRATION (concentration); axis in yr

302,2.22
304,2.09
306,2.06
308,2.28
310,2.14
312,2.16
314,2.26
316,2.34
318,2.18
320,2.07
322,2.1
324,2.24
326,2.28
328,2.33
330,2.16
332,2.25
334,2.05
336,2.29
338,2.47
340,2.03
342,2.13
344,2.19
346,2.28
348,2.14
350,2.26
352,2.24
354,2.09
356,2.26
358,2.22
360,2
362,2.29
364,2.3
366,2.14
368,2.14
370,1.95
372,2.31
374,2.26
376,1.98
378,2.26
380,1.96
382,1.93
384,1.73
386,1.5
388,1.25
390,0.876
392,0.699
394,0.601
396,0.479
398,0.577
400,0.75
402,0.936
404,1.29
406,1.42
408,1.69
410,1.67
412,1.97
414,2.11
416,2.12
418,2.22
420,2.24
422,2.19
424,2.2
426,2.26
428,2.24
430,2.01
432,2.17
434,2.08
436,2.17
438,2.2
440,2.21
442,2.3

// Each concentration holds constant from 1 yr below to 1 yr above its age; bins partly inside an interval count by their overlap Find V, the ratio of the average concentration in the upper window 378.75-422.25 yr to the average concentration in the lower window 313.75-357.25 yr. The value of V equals 0.7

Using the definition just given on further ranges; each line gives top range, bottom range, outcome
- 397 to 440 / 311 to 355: 0.84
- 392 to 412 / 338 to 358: 0.49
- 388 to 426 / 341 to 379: 0.67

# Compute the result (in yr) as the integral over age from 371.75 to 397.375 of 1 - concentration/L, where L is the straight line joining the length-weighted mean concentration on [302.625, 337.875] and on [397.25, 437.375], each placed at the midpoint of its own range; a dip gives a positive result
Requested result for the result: 6.20 yr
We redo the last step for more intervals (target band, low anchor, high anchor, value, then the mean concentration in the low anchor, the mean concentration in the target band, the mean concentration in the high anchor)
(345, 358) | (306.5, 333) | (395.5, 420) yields -1.75 yr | 2.21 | 2.21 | 1.49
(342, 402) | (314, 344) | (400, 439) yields 9.09 yr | 2.21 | 1.77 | 1.93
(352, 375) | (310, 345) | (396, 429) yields -2.17 yr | 2.21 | 2.18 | 1.7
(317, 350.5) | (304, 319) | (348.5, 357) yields 0.00 yr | 2.2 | 2.2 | 2.21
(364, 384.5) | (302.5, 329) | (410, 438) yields 0.74 yr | 2.2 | 2.09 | 2.14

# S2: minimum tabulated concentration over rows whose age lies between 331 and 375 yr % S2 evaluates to 1.95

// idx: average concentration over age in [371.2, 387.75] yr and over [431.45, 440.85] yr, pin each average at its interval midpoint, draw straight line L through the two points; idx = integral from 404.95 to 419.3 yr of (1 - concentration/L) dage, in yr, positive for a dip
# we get 1.29 yr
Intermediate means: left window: 1.95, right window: 2.17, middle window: 1.89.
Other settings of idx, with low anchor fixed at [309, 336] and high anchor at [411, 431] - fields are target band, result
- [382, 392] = 3.86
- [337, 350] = -0.12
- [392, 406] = 8.74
